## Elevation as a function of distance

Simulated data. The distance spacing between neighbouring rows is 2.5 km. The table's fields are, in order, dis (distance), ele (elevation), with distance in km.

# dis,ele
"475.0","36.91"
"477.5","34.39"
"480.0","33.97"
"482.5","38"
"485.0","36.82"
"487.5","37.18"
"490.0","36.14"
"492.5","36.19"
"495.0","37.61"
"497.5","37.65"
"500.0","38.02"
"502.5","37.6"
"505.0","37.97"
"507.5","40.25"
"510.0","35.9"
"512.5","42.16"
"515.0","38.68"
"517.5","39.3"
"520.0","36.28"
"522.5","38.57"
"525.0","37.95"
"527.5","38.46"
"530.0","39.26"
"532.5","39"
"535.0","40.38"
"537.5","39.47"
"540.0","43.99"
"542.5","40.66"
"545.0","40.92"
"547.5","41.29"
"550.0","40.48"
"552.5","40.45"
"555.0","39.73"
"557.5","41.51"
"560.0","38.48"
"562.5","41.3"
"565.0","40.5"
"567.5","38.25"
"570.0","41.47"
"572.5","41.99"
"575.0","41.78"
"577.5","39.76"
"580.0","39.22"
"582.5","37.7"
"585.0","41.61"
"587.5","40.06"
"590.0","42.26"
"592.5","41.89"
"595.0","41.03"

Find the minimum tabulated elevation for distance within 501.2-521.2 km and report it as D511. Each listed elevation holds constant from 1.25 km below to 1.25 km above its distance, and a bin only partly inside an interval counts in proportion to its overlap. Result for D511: 35.9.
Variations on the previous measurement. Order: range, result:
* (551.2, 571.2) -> 38.25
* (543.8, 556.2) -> 39.73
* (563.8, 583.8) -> 37.7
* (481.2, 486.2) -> 36.82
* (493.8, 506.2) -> 37.6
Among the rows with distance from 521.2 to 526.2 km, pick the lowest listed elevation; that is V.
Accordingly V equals 37.95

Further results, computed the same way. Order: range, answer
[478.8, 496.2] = 33.97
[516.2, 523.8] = 36.28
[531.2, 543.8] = 39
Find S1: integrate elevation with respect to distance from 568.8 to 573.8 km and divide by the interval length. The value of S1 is 41.7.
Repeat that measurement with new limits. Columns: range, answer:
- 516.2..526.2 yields 38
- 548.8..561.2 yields 40.1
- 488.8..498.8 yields 36.9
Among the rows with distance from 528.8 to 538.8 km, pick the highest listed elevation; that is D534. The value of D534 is 40.38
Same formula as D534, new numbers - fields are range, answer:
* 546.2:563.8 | 41.51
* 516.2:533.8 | 39.3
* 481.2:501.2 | 38.02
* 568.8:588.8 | 41.99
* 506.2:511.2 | 40.25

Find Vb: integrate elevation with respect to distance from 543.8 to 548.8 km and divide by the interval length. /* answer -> 41.1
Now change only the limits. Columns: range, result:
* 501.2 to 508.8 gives 38.6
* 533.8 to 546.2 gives 41.1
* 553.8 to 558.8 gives 40.6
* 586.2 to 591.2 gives 41.2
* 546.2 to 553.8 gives 40.7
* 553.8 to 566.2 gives 40.3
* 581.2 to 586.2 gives 39.6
